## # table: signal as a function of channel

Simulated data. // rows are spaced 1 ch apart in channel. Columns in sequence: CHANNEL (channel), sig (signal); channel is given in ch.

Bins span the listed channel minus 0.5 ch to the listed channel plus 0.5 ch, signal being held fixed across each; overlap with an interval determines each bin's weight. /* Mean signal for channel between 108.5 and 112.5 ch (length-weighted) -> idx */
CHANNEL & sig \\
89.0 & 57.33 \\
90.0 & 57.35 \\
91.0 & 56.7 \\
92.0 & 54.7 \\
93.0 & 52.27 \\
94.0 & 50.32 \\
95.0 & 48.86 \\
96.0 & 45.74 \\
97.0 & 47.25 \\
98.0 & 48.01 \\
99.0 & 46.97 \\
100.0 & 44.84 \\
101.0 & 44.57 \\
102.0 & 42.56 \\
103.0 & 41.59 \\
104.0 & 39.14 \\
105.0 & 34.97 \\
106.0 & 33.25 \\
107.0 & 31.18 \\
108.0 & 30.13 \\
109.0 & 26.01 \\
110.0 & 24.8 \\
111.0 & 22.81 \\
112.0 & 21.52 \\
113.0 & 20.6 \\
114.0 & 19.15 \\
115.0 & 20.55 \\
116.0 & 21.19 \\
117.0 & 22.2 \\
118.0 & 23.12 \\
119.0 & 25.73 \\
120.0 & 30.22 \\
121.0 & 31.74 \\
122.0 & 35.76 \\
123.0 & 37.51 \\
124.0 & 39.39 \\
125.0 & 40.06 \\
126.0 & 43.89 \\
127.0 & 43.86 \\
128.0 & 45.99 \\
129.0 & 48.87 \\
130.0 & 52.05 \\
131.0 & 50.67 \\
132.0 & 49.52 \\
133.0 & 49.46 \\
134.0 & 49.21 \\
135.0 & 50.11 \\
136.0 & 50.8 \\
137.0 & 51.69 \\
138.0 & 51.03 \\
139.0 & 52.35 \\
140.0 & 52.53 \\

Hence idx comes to 23.8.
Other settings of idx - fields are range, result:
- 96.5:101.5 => 46.3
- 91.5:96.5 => 50.4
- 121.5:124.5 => 37.6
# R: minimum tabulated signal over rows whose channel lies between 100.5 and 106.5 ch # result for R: 33.25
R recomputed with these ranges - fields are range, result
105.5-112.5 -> 21.52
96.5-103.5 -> 41.59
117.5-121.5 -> 23.12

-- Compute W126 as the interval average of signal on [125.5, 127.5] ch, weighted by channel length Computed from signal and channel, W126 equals 43.9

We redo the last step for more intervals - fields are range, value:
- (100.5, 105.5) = 40.6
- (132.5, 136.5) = 49.9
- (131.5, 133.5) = 49.5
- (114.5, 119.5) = 22.6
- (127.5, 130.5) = 49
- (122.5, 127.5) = 40.9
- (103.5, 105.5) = 37.1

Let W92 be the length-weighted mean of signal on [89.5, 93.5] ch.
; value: 55.3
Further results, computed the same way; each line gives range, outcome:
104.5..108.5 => 32.4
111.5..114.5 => 20.4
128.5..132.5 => 50.3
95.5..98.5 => 47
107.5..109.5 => 28.1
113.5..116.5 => 20.3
